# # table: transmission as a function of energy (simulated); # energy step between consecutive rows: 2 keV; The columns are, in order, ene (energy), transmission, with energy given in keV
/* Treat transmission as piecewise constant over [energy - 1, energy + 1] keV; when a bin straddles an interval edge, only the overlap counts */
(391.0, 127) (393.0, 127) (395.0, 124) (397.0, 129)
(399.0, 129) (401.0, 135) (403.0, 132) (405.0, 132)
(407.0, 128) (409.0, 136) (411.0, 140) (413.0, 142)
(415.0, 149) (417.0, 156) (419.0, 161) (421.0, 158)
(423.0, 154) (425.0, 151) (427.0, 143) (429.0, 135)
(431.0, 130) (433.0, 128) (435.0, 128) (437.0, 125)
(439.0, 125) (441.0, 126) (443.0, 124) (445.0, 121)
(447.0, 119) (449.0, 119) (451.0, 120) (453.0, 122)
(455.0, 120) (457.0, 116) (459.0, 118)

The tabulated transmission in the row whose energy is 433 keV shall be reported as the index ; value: 128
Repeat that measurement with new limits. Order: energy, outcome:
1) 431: 130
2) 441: 126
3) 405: 132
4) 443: 124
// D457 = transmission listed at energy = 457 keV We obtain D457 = 116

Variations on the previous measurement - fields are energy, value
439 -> 125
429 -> 135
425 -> 151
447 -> 119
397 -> 129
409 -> 136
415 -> 149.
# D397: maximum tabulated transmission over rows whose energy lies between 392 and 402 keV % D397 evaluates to 135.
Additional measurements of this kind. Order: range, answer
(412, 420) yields 161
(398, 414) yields 142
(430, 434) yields 130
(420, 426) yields 158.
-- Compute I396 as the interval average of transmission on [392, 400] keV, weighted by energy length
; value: 127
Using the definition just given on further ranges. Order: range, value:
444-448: 120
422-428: 149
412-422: 153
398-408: 131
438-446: 124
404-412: 134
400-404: 134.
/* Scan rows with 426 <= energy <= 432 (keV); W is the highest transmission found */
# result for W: 143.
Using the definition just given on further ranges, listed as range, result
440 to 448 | 126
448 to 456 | 122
